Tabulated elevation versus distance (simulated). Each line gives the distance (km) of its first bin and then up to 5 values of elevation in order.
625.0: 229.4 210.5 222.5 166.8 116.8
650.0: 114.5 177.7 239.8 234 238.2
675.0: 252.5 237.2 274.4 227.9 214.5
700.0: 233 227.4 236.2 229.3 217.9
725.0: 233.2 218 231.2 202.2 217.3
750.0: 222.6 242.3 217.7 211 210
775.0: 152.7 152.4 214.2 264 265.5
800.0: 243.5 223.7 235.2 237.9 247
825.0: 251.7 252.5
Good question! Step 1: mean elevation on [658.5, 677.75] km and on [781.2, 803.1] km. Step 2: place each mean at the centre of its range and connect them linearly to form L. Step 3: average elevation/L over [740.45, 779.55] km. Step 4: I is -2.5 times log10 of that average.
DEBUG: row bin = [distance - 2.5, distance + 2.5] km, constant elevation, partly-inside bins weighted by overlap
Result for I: 0.164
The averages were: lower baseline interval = 241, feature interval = 207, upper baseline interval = 241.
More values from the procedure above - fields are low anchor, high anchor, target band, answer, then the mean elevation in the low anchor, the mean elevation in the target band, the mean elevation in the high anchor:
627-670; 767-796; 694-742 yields -0.136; 189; 225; 207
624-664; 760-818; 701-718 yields -0.153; 185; 231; 219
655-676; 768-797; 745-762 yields -0.057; 233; 226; 209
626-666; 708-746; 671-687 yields -0.250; 185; 253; 223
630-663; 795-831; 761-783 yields 0.220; 177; 185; 243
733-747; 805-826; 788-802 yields -0.108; 216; 258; 240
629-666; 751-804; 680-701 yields -0.221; 182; 238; 218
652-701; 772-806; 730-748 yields 0.029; 232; 217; 216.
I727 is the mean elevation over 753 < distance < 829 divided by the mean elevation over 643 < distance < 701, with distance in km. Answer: 1.1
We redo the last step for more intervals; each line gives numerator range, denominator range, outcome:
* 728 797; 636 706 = 1.02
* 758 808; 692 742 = 0.96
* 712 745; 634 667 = 1.24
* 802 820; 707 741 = 1.04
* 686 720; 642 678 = 1.17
